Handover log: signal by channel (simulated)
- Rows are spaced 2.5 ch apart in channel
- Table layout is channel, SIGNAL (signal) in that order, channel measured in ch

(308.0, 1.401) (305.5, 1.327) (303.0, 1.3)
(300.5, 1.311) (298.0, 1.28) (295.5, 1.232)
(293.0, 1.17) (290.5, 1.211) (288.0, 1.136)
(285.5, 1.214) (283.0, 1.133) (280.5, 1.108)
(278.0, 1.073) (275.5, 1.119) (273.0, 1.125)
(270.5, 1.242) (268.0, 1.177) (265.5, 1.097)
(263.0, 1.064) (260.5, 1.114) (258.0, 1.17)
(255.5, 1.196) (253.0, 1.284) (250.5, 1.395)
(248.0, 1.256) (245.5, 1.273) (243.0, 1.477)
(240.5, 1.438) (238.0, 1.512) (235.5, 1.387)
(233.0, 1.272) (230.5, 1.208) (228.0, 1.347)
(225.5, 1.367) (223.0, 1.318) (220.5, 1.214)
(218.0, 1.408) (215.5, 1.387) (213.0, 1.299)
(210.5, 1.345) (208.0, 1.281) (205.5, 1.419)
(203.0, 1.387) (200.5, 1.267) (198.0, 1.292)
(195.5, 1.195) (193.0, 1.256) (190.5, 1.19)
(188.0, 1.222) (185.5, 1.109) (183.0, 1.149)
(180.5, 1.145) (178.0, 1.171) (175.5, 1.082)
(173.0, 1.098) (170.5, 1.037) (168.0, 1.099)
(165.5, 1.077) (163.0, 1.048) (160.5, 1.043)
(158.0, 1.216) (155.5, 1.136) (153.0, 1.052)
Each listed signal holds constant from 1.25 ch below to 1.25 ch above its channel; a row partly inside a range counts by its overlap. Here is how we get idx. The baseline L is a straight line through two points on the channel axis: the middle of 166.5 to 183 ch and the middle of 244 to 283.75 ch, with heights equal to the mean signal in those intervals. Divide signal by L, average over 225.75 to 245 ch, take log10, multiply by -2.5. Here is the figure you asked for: -0.19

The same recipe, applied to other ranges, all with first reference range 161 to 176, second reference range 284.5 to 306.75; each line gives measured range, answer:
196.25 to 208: -0.188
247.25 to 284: 0.029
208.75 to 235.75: -0.155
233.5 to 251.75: -0.183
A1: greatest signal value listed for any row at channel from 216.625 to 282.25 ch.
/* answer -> 1.512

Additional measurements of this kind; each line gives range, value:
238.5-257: 1.477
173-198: 1.292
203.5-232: 1.419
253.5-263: 1.196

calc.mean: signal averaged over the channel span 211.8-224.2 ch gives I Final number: 1.33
